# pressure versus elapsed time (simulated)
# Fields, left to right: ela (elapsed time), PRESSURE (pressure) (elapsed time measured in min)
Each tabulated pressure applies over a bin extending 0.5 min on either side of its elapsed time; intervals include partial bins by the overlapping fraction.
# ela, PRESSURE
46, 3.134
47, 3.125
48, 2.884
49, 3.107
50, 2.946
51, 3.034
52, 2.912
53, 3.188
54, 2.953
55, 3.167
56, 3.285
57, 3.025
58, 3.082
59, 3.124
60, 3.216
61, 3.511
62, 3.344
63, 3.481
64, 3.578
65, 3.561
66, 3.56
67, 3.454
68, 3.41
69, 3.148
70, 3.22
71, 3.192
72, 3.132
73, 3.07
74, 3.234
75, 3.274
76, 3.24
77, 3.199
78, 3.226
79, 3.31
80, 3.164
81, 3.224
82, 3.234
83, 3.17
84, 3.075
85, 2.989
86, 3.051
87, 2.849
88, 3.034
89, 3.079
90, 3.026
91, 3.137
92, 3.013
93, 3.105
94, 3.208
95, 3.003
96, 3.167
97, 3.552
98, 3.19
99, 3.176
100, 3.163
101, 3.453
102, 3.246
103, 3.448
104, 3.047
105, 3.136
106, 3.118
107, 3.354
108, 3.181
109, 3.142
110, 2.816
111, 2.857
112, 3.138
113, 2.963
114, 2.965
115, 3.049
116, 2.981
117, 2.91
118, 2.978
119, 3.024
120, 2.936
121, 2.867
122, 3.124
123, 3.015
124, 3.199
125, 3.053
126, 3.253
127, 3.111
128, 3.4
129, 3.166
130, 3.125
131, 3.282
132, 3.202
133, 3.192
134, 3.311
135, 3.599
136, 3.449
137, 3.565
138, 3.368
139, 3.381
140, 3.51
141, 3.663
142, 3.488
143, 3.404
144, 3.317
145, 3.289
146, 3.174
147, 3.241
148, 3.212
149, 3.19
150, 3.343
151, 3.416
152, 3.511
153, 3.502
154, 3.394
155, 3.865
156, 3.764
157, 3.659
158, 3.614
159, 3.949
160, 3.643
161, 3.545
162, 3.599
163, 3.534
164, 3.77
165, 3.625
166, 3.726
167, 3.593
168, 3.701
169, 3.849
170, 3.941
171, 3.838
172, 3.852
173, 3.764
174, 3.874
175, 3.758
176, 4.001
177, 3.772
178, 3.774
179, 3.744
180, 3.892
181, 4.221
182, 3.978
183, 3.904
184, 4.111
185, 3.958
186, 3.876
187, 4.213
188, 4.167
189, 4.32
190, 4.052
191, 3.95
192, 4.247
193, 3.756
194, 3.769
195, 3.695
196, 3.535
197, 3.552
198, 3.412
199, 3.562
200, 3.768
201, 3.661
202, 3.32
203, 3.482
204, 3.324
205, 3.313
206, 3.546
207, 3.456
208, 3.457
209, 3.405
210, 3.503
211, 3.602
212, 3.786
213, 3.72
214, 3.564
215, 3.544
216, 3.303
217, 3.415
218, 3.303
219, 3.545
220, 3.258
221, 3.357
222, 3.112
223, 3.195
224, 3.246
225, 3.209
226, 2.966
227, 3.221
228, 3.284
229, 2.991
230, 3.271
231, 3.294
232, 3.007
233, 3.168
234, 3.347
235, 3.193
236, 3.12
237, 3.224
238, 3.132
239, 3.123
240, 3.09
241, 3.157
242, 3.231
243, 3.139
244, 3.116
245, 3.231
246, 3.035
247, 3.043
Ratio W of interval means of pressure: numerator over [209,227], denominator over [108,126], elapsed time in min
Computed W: 1.12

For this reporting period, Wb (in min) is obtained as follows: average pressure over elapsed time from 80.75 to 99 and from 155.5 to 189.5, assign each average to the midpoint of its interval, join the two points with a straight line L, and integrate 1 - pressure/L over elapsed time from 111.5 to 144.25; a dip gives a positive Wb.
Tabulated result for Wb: 2.3 min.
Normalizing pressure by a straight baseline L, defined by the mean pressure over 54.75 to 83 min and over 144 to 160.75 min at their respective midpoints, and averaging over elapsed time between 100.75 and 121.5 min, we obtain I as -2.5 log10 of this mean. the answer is 0.10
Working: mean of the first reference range 3.27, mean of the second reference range 3.48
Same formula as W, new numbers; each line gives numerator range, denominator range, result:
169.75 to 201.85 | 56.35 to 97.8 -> 1.20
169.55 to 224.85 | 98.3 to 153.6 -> 1.14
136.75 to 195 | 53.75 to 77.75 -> 1.13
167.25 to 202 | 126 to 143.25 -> 1.15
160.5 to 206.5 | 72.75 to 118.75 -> 1.21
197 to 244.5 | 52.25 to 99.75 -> 1.04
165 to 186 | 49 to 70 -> 1.19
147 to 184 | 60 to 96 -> 1.15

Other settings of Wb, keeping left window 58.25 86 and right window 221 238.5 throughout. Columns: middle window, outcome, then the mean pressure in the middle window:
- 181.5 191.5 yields -2.6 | 4.05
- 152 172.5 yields -3.0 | 3.69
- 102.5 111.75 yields 0.4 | 3.12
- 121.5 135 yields 0.1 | 3.2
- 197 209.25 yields -1.1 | 3.48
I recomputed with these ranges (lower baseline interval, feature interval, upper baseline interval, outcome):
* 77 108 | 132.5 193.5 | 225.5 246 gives -0.166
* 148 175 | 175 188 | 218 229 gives -0.128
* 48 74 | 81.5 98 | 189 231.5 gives 0.056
